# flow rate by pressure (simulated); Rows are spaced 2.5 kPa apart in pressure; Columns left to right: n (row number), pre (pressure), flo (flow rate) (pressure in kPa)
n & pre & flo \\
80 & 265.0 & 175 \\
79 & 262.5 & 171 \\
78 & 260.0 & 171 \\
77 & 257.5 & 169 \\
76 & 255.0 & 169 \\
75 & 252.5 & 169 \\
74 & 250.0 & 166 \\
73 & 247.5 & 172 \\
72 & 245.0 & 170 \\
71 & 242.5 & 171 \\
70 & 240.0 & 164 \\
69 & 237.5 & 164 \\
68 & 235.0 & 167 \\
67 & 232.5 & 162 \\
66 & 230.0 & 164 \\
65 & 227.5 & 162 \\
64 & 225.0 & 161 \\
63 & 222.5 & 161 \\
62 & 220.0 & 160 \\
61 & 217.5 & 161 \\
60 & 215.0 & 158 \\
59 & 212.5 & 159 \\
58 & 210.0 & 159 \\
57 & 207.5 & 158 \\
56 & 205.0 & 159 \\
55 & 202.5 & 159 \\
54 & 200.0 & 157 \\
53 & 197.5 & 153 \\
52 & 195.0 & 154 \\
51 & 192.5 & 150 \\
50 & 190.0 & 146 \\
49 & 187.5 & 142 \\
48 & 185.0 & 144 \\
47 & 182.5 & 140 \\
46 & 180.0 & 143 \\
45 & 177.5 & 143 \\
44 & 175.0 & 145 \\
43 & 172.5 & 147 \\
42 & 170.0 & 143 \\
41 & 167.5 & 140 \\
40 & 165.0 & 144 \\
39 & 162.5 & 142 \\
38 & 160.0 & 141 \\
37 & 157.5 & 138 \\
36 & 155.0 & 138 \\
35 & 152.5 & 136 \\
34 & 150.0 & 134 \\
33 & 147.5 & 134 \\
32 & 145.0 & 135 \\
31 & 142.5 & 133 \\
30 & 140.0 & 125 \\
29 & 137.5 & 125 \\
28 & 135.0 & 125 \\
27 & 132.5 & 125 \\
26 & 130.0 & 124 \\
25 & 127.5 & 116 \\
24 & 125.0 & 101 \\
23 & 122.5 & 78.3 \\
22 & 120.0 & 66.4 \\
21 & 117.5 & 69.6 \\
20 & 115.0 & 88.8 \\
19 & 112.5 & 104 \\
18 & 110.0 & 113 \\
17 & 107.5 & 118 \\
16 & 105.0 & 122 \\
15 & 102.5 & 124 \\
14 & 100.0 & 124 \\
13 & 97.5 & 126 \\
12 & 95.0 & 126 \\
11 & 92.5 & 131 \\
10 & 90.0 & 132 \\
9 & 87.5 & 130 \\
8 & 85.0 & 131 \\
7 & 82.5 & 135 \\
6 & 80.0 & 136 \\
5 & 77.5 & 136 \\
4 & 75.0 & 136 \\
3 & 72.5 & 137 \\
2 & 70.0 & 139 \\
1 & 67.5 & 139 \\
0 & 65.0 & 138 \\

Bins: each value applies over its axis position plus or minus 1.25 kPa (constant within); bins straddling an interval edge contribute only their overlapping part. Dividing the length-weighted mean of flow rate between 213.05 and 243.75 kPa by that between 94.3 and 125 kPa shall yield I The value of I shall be 1.56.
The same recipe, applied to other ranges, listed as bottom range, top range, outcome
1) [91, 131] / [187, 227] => 1.44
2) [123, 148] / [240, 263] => 1.38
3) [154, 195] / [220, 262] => 1.16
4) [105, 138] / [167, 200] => 1.40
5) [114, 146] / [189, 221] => 1.44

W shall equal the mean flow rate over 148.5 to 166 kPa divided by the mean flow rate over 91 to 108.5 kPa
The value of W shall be 1.1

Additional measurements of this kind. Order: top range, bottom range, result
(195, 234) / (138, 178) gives 1.15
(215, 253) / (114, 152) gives 1.46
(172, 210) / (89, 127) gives 1.38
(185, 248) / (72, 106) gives 1.22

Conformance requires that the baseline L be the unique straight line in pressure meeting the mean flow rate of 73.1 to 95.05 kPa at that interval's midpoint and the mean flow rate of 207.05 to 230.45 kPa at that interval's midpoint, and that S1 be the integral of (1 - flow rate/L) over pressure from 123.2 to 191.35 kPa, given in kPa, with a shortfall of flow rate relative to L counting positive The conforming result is 6.1 kPa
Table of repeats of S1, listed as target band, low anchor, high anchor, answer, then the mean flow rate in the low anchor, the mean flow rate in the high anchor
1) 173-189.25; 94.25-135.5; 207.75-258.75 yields -0.4 kPa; 108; 164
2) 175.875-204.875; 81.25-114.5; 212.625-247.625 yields 0.6 kPa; 124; 164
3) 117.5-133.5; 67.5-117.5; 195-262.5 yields 4.2 kPa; 125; 163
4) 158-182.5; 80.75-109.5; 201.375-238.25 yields 0.8 kPa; 127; 161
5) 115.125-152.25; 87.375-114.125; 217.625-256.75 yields 5.4 kPa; 122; 165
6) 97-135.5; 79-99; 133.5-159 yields 7.1 kPa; 131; 132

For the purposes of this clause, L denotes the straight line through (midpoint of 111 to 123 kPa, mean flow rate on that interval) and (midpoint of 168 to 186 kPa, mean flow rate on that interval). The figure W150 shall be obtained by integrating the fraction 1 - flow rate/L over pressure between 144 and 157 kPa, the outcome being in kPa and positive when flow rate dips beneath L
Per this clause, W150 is -2.15 kPa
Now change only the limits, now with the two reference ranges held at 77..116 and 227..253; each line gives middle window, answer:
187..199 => 0.2 kPa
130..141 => 0.8 kPa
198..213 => -0.2 kPa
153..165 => 0.2 kPa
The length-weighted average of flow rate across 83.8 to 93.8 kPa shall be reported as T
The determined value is 131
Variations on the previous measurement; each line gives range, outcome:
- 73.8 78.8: 136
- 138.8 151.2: 132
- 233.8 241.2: 165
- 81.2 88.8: 132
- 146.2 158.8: 136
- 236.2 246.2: 167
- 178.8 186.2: 142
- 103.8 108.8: 120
